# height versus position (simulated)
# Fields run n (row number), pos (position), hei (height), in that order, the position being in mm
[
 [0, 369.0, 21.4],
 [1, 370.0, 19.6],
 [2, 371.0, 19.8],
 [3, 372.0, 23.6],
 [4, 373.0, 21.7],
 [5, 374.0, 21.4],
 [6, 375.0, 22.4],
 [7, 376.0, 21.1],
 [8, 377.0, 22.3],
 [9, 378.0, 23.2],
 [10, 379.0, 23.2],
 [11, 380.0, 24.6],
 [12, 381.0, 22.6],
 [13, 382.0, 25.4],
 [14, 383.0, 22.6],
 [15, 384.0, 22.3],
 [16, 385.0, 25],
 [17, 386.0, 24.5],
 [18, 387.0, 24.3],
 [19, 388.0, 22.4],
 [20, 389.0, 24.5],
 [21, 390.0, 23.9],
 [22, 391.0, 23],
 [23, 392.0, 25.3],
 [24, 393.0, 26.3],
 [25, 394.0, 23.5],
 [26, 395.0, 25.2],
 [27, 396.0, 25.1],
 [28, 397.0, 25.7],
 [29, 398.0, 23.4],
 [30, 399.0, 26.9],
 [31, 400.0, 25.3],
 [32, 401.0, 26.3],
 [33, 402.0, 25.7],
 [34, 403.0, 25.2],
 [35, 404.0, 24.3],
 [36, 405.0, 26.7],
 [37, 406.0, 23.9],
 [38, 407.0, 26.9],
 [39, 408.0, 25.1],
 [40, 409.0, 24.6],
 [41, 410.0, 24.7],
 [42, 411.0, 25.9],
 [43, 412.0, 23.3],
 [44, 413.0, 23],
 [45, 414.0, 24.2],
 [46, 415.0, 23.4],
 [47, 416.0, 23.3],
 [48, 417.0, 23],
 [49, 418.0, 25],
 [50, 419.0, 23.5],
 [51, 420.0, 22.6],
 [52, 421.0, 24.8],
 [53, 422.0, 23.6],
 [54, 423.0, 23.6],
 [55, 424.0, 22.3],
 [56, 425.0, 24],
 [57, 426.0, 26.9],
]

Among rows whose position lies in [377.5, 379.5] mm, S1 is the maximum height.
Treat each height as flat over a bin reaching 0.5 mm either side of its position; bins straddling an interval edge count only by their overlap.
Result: 23.2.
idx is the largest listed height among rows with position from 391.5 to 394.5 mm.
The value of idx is 26.3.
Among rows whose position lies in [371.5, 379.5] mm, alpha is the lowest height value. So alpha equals 21.1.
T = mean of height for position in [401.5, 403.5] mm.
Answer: 25.4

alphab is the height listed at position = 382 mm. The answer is 25.4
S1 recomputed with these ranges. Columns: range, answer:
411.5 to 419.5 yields 25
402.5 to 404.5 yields 25.2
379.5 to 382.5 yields 25.4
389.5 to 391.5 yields 23.9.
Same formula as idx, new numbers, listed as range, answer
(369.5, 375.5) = 23.6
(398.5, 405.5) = 26.9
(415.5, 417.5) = 23.3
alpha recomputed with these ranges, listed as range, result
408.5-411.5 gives 24.6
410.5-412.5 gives 23.3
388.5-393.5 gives 23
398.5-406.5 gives 23.9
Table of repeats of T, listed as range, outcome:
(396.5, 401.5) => 25.5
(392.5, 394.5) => 24.9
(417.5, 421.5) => 24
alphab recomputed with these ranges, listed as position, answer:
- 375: 22.4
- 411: 25.9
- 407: 26.9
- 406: 23.9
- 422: 23.6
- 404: 24.3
